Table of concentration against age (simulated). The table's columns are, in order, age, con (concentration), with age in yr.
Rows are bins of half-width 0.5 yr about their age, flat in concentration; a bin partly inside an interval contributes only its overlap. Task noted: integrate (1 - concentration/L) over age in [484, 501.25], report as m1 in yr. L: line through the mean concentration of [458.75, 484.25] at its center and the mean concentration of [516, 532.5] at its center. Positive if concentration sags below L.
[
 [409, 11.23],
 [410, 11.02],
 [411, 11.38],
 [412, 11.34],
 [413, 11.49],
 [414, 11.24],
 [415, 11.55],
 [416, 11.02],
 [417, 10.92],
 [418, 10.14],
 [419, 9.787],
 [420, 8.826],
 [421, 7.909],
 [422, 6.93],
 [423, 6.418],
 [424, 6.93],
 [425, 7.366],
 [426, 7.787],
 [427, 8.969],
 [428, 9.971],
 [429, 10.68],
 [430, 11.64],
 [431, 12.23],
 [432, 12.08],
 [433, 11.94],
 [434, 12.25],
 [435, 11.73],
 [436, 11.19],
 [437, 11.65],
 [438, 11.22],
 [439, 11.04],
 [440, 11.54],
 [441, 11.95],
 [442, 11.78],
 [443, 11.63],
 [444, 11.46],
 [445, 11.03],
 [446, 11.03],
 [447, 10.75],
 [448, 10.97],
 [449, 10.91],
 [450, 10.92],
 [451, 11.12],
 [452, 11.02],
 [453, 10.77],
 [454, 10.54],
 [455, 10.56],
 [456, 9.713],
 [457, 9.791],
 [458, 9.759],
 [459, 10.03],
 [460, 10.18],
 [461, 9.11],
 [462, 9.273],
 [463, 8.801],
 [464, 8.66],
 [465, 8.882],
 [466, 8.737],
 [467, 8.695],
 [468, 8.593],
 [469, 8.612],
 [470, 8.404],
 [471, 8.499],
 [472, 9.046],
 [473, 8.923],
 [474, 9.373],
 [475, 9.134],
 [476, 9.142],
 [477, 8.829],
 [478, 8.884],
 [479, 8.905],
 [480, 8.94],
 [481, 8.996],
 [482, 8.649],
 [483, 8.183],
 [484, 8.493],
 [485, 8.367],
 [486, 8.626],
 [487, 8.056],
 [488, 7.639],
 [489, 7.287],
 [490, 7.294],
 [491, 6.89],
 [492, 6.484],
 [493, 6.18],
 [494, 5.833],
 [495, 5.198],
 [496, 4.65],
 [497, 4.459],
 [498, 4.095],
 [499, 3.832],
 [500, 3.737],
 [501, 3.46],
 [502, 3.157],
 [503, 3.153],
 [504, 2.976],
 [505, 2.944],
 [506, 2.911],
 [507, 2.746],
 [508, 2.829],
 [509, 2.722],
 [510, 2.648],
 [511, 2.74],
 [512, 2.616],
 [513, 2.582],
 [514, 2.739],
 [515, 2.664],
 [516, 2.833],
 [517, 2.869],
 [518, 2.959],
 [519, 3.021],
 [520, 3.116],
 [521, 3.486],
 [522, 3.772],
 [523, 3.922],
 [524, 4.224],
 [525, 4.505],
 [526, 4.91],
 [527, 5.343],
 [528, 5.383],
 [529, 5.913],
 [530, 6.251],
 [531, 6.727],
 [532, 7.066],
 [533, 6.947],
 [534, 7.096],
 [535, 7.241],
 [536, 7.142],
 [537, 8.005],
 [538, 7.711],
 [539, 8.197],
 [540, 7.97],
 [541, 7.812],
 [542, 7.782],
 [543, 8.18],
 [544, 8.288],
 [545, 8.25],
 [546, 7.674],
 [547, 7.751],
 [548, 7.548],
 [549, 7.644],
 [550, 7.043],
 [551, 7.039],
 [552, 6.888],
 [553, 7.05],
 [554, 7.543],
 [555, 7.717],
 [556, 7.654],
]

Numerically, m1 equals 2.7 yr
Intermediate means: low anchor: 8.92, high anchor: 4.54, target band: 6.11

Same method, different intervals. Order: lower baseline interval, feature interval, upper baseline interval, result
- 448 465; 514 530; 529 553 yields 8.07 yr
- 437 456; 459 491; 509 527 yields -3.05 yr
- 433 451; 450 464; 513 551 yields 0.58 yr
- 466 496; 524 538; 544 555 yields 2.43 yr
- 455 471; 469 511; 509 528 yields 1.89 yr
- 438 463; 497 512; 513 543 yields 8.27 yr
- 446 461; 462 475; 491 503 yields -0.56 yr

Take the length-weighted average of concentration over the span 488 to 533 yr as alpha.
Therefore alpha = 4.28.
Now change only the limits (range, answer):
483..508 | 5.36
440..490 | 9.54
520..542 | 6.14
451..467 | 9.73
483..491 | 7.91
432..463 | 10.9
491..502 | 4.81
